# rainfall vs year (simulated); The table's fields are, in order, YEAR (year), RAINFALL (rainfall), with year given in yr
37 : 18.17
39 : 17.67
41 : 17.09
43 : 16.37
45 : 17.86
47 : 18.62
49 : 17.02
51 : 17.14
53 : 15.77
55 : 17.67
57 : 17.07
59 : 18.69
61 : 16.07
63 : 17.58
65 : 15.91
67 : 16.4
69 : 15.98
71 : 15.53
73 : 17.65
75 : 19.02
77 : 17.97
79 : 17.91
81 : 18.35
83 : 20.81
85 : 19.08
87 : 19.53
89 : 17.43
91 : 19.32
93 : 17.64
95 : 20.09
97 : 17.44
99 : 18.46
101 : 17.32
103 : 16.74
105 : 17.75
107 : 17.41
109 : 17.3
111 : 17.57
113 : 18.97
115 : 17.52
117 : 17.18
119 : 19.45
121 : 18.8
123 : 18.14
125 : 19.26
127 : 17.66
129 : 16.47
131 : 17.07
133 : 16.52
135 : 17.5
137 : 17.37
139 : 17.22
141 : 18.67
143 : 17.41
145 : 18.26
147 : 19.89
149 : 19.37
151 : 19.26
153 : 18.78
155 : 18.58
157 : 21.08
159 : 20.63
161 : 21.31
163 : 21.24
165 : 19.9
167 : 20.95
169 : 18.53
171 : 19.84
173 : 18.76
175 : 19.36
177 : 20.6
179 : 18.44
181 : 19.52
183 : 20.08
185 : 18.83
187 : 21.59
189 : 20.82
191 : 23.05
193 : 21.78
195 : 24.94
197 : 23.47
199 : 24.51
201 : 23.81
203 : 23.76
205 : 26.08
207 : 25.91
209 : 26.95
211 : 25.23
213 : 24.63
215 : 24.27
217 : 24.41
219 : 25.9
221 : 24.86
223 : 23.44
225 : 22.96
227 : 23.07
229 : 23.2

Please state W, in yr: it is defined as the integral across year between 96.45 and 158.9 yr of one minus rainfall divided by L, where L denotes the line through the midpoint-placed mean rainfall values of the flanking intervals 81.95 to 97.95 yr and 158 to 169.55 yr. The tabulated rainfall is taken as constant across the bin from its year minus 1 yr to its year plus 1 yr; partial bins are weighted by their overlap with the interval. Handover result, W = 5.1 yr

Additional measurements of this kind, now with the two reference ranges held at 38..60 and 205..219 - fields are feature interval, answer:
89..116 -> 2.73 yr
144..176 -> 4.29 yr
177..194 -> 2.50 yr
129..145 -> 3.16 yr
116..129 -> 1.67 yr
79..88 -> -0.11 yr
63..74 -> 1.14 yr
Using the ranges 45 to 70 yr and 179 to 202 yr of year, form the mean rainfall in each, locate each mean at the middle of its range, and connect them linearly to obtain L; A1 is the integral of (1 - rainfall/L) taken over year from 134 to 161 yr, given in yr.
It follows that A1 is 1.9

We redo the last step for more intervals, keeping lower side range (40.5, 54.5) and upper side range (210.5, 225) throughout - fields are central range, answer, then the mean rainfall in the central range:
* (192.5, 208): -0.4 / 24.4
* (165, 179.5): 1.9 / 19.6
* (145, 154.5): 1.1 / 19.2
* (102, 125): 2.4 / 18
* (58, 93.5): 1.1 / 17.8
